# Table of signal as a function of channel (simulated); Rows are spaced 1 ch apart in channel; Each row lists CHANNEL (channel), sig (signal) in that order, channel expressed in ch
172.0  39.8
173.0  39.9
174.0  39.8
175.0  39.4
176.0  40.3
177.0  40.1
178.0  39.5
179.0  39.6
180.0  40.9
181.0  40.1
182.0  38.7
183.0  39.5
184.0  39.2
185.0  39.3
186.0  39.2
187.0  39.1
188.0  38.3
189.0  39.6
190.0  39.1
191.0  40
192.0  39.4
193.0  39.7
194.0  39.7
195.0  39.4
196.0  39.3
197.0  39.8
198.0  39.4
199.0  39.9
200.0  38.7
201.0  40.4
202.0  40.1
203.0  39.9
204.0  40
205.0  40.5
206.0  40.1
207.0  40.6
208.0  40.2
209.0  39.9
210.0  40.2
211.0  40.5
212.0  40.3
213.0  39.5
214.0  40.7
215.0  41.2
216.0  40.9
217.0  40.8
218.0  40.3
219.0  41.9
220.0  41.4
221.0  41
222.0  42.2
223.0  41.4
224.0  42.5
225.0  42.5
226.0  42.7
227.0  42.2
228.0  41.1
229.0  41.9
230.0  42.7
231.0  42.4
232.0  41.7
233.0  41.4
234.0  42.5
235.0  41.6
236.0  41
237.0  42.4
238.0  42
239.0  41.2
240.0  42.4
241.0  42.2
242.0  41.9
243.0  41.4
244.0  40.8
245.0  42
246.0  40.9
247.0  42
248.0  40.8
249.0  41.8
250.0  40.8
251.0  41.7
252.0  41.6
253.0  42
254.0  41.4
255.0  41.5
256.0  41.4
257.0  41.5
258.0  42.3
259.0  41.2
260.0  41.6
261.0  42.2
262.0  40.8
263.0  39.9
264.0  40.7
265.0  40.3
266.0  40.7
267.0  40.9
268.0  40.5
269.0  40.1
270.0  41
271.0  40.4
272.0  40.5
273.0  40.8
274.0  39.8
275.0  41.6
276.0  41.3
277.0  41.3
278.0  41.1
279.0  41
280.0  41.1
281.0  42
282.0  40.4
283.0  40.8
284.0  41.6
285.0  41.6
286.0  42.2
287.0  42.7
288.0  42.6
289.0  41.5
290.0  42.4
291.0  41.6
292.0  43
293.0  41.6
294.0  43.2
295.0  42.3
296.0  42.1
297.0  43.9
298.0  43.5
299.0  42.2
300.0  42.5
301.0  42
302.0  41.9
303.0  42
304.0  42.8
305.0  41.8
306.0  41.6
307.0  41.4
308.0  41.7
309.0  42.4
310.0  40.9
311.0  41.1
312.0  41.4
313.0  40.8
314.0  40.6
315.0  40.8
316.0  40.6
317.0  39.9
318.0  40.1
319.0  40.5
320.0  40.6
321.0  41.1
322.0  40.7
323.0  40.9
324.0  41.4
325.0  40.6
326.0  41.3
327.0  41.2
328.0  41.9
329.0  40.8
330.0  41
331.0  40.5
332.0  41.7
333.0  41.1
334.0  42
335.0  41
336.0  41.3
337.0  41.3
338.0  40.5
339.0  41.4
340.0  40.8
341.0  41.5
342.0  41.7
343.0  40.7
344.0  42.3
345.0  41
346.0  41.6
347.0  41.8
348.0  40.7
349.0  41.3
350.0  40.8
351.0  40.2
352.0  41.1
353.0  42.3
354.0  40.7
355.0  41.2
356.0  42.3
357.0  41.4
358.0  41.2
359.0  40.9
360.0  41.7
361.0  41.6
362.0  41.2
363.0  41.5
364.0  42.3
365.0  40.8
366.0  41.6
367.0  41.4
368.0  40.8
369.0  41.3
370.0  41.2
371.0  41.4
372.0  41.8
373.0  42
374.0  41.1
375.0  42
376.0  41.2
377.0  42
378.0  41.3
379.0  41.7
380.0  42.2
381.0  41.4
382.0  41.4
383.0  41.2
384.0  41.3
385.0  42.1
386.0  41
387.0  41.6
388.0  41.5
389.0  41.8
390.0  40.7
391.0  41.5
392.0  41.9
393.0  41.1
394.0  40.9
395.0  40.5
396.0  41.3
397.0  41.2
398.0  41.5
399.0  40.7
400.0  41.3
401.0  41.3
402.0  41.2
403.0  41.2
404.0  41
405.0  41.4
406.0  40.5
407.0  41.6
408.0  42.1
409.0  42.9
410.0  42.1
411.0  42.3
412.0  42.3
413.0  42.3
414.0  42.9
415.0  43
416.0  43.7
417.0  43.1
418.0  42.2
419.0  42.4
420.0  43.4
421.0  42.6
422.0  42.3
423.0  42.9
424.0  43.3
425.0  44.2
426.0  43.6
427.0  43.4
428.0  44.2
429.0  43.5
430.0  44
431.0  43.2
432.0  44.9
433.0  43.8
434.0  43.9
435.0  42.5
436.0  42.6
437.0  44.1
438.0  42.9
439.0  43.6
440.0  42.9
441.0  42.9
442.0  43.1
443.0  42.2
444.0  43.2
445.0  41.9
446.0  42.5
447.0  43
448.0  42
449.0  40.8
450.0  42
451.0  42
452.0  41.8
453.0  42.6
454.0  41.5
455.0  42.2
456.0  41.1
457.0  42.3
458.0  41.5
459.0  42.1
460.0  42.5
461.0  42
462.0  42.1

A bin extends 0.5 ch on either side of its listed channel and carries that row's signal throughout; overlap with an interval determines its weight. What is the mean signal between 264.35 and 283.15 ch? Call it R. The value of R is 40.8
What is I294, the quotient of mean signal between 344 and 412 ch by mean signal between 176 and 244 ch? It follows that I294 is 1.02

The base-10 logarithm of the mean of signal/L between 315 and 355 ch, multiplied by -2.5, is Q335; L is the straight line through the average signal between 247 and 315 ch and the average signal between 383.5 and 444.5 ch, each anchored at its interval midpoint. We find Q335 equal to 0.02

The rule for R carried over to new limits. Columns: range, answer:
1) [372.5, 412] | 41.5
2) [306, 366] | 41.2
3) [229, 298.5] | 41.6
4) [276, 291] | 41.6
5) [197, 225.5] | 40.6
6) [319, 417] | 41.4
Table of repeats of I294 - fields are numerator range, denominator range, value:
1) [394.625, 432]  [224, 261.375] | 1.01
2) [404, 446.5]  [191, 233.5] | 1.05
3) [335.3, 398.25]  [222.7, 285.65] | 1.00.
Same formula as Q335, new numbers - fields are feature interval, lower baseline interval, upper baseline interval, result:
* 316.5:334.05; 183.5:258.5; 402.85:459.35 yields 0.02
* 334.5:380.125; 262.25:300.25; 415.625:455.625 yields 0.02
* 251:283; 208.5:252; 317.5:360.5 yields 0.01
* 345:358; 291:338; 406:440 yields 0.02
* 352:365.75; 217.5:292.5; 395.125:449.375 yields 0.02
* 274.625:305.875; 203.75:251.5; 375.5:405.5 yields -0.02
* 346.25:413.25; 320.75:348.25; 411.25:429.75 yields 0.02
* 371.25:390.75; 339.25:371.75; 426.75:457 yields 0.01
